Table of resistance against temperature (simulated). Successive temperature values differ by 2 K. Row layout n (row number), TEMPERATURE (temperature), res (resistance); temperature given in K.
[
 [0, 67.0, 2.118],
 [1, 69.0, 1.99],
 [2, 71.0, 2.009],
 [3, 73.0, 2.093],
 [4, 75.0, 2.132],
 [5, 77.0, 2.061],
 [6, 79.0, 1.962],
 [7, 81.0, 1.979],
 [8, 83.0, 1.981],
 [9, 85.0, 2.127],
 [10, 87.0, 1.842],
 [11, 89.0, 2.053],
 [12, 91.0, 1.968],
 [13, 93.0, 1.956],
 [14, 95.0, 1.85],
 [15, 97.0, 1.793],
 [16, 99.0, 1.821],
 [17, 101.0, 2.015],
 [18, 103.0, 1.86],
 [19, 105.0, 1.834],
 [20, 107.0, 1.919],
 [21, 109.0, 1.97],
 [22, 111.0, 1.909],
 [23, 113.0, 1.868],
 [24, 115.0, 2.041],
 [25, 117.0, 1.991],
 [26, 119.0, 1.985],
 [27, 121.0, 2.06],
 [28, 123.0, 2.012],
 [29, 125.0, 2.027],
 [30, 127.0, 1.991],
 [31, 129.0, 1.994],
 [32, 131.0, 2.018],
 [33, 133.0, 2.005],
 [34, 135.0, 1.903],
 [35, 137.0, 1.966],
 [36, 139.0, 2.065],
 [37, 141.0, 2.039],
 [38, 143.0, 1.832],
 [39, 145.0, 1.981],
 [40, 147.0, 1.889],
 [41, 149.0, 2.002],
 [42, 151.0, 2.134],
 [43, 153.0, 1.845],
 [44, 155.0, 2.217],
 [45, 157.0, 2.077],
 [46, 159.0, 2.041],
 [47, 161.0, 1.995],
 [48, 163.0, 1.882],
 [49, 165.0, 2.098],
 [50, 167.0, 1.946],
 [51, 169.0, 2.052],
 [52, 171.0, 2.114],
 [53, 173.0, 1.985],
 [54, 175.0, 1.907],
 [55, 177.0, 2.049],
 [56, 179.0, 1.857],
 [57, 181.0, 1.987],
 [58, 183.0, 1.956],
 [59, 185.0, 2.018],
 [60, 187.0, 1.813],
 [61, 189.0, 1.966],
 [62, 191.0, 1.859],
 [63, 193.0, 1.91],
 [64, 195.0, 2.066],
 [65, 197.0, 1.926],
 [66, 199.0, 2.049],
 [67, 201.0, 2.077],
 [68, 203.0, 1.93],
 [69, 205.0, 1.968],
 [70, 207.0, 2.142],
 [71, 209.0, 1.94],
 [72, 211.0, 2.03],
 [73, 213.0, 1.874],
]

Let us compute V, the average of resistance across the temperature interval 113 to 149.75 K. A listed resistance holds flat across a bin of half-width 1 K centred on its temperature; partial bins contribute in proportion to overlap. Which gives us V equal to 1.99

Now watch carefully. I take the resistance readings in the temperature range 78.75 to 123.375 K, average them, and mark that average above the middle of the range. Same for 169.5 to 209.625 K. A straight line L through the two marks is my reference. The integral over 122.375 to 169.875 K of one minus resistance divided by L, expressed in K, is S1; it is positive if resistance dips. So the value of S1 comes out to -0.9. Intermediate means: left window 1.95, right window 1.98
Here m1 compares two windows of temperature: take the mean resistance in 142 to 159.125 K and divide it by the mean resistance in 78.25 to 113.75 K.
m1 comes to 1.0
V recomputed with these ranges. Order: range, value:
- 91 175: 1.97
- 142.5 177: 2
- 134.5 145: 1.97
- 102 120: 1.93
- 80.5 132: 1.96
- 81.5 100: 1.93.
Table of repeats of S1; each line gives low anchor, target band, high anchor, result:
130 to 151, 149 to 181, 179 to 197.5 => -0.87 K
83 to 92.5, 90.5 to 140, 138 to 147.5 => 0.66 K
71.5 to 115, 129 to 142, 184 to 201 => -0.28 K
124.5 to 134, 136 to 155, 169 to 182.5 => 0.13 K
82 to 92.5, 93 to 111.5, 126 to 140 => 0.96 K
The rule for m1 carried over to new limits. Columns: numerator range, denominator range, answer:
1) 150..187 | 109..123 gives 1.01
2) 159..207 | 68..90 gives 0.98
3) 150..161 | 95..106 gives 1.10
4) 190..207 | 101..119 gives 1.03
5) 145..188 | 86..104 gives 1.05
